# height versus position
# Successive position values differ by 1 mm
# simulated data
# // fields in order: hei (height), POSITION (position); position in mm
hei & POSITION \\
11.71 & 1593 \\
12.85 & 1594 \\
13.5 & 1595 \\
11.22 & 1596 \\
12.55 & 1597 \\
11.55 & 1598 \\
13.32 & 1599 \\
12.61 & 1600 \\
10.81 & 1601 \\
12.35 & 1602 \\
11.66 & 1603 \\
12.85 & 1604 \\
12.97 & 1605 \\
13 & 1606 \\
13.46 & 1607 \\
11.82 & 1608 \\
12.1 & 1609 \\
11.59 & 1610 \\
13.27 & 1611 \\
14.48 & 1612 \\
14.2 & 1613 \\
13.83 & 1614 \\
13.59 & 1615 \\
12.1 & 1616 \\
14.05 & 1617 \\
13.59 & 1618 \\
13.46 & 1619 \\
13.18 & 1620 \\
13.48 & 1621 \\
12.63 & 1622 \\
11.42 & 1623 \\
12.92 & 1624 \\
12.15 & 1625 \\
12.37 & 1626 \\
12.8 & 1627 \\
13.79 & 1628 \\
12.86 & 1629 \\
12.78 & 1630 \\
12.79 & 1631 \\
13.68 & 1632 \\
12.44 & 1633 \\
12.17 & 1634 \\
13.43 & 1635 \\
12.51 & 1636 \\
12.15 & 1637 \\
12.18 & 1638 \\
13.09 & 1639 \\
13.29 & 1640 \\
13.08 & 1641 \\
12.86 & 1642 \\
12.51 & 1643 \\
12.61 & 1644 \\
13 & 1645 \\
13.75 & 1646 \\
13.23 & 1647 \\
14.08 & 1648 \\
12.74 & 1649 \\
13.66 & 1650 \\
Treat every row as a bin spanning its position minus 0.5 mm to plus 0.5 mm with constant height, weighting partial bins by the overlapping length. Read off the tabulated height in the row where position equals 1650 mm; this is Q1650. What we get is 13.66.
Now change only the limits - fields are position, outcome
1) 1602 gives 12.35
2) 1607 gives 13.46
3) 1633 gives 12.44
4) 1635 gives 13.43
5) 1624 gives 12.92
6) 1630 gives 12.78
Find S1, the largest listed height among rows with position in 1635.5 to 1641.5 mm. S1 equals 13.29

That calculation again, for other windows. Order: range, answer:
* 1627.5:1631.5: 13.79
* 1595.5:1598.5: 12.55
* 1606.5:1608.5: 13.46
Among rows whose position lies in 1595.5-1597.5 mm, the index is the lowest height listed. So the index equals 11.22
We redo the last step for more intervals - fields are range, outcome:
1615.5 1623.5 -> 11.42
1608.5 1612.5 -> 11.59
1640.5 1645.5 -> 12.51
